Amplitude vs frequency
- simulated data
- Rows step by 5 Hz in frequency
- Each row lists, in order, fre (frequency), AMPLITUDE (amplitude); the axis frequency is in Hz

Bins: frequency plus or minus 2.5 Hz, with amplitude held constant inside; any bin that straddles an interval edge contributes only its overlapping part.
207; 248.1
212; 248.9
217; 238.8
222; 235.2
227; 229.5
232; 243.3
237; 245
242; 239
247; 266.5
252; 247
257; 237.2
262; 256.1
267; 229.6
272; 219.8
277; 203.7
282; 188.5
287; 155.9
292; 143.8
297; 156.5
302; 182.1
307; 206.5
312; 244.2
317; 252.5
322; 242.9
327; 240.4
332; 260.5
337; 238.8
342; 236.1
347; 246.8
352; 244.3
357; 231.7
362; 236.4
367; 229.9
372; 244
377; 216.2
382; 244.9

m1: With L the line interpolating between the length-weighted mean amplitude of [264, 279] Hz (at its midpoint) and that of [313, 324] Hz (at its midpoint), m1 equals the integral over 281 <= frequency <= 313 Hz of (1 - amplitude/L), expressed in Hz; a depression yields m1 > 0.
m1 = 7.60 Hz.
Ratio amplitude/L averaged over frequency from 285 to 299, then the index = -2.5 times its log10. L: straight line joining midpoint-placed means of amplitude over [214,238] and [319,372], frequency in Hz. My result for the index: 0.496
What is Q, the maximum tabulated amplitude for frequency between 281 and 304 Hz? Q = 188.5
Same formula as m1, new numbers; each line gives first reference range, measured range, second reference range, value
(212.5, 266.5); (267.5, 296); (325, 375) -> 6.8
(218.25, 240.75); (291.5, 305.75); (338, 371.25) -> 4.2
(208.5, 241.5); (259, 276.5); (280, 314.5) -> -2.2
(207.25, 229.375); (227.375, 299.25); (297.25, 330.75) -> 4.8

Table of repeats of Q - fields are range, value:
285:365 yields 260.5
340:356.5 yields 246.8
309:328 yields 252.5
